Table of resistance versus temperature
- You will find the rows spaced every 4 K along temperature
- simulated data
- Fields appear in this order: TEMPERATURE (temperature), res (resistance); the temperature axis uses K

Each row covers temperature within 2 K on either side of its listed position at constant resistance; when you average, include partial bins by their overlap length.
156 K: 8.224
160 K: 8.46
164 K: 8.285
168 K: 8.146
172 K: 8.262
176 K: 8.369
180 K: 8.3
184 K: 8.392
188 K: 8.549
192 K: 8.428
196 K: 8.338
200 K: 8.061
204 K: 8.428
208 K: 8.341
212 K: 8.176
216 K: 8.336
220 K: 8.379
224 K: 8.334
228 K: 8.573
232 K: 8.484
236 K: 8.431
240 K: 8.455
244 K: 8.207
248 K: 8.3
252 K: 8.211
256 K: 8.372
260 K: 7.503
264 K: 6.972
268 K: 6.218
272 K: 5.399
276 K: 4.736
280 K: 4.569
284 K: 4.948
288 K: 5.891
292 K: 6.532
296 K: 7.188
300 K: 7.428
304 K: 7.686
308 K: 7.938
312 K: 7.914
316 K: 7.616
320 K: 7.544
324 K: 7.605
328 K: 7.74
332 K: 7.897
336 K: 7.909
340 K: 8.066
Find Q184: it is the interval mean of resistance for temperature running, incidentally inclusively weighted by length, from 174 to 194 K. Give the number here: 8.41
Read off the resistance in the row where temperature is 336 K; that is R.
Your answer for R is 7.909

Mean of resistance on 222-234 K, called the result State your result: 8.46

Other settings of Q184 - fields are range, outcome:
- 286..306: 6.94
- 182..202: 8.35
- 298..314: 7.74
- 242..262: 8.12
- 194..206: 8.28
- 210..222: 8.3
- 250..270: 7.46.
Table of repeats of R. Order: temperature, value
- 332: 7.897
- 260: 7.503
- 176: 8.369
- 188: 8.549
